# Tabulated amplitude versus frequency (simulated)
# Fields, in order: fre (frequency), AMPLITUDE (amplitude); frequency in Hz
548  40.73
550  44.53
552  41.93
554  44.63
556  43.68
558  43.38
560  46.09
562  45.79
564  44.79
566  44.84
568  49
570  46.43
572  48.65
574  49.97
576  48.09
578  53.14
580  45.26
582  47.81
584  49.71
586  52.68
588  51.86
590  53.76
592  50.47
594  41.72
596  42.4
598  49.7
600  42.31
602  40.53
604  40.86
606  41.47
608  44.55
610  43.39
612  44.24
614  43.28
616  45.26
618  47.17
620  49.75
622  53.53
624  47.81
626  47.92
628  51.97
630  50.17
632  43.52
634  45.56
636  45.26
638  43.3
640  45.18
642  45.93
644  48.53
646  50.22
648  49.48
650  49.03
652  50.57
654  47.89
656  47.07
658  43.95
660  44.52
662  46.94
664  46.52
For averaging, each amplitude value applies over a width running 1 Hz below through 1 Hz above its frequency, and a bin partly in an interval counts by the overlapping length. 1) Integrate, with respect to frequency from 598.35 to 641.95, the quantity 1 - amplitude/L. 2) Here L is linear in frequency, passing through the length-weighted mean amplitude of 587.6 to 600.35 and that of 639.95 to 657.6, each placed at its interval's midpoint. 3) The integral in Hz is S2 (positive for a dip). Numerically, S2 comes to 2.0 Hz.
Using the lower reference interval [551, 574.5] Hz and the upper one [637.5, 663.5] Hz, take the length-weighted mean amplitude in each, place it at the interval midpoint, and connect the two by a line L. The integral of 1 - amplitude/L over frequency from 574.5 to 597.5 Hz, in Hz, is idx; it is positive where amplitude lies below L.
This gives -1.4 Hz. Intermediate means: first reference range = 45.7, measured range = 48.9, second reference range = 47.2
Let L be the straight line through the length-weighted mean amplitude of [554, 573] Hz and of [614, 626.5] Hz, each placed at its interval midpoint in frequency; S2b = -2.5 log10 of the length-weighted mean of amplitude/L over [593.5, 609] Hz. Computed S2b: 0.11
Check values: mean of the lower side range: 45.8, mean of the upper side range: 48.2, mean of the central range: 43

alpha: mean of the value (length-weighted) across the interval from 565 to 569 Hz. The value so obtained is 46.9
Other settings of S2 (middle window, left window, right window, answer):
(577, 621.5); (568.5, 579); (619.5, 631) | 2.9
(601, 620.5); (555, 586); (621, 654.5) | 1.6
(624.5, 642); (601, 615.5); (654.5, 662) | -1.0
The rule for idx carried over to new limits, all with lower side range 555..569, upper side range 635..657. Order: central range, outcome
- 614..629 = -0.6 Hz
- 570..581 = -0.7 Hz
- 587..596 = -0.5 Hz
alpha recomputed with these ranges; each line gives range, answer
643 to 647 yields 49.4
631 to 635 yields 44.5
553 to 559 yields 43.9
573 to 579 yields 50.4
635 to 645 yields 45.6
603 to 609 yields 42.3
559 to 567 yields 45.4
